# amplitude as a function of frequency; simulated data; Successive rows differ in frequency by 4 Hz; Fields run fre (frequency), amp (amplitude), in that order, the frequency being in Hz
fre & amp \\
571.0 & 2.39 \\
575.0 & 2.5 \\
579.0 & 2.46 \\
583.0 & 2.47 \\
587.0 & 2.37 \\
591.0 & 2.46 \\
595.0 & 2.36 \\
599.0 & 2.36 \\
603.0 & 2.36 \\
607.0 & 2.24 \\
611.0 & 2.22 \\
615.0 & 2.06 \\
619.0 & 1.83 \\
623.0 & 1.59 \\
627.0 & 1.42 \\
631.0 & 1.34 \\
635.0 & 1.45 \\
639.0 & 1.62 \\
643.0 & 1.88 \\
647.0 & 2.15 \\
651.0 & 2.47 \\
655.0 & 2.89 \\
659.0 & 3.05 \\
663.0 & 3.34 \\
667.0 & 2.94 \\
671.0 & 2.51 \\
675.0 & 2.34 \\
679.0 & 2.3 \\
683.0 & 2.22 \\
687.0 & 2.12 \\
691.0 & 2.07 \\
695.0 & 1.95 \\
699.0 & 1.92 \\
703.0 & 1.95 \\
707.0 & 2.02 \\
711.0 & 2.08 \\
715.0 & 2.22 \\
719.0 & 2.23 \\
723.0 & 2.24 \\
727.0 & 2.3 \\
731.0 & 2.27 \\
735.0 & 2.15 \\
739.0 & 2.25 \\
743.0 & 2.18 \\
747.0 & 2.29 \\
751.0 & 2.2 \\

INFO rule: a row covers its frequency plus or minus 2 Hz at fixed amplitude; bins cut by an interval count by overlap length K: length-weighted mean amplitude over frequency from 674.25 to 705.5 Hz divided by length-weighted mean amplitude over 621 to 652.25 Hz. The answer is 1.2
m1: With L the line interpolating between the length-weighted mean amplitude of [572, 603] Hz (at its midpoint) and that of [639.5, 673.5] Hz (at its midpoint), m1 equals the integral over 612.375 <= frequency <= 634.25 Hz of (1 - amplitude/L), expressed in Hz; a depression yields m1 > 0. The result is 7.5 Hz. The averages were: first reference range 2.42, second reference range 2.6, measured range 1.65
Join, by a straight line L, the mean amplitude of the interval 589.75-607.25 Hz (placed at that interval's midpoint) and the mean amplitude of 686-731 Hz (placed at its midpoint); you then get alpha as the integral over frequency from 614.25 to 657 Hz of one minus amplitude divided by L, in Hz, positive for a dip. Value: 7.44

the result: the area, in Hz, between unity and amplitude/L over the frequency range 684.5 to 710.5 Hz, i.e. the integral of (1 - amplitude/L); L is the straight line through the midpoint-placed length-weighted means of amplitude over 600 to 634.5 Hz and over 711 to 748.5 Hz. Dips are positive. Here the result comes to 1.4 Hz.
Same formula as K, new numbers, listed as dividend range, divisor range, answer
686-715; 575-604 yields 0.84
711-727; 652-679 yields 0.80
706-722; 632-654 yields 1.11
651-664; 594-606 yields 1.27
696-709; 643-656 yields 0.83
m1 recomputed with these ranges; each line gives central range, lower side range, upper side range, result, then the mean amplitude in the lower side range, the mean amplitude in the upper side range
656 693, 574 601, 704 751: -4.33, 2.42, 2.2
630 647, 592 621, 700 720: 4.06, 2.21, 2.08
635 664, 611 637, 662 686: -3.22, 1.66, 2.56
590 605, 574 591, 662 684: 0.56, 2.45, 2.59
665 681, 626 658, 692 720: -4.20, 1.95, 2.05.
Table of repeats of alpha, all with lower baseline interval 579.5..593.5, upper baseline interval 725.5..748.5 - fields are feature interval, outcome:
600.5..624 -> 3.2 Hz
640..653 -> 1.3 Hz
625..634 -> 3.7 Hz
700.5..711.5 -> 1.3 Hz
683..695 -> 1.1 Hz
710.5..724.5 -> 0.4 Hz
